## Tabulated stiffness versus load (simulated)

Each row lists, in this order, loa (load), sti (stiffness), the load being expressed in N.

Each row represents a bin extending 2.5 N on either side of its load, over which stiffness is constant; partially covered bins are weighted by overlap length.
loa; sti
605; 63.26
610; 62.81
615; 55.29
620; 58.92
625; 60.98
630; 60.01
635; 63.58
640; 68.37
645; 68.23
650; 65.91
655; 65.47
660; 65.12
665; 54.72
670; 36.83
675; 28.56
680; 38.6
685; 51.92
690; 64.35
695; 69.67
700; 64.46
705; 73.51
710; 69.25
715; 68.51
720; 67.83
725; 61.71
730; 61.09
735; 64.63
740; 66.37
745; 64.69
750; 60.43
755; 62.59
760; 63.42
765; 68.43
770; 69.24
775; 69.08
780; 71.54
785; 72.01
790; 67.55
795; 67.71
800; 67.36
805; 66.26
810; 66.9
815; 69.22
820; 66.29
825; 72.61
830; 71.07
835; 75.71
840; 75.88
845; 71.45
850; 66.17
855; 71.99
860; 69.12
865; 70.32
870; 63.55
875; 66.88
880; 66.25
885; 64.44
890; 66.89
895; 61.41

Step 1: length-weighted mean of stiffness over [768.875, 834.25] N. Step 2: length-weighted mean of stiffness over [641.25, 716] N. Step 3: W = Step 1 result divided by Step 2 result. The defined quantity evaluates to 1.17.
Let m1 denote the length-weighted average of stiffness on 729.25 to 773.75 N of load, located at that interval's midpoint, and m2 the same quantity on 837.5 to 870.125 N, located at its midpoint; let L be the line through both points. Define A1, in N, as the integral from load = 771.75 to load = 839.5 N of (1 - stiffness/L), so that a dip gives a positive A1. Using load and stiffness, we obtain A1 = -2.0 N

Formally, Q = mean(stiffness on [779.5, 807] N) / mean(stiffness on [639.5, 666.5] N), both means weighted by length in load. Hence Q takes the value 1.06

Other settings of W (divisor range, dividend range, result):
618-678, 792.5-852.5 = 1.20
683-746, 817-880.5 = 1.07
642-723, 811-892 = 1.16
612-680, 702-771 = 1.15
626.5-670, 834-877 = 1.12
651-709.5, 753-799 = 1.20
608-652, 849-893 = 1.07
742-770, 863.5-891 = 1.03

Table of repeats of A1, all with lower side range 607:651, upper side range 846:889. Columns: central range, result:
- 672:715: 4.0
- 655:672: 2.3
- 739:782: -0.6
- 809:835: -1.3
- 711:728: -0.5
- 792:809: -0.3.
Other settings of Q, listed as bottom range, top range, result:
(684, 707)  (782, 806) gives 1.04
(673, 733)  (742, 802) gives 1.11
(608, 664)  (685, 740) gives 1.05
